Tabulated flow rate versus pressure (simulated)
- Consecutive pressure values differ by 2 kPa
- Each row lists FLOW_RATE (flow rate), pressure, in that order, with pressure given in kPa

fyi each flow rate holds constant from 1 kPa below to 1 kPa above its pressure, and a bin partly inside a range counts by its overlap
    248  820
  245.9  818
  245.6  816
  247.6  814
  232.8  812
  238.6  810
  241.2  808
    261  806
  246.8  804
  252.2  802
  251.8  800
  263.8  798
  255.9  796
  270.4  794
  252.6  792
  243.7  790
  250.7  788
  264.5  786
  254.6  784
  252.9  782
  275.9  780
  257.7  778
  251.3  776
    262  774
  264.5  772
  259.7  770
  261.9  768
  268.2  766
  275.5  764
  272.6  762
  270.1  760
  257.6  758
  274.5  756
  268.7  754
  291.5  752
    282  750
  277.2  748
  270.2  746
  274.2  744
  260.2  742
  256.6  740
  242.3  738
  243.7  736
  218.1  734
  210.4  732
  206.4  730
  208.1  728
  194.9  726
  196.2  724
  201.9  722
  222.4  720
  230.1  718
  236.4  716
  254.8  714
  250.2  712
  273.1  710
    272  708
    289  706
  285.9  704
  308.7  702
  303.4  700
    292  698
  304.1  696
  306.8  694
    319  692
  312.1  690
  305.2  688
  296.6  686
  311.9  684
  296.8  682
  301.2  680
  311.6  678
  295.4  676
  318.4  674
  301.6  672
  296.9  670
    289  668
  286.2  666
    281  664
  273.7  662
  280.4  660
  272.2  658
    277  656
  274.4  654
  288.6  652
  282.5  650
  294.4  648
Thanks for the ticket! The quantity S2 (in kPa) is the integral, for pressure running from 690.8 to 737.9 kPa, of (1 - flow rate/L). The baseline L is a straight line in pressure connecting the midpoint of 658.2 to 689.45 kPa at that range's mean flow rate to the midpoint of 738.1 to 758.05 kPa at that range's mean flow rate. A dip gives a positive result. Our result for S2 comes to 4.9 kPa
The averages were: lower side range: 296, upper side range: 271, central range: 253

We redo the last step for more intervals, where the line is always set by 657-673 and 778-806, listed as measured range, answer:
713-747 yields 5.0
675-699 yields -2.1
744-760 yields -0.5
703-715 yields 0.2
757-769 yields -0.2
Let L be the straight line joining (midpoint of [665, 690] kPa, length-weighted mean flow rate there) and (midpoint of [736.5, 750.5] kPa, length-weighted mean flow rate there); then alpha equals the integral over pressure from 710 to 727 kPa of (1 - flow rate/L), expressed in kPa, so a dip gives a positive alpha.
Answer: 3.2 kPa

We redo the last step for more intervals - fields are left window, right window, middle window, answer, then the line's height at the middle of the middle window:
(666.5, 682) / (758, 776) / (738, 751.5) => 0.3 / 274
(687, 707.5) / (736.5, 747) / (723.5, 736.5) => 2.9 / 271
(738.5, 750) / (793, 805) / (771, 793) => 0.2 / 260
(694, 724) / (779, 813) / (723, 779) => 1.4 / 259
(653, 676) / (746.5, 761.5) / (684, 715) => -1.1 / 282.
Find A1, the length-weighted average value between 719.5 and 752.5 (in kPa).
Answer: 238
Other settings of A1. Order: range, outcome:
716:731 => 210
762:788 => 262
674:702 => 305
